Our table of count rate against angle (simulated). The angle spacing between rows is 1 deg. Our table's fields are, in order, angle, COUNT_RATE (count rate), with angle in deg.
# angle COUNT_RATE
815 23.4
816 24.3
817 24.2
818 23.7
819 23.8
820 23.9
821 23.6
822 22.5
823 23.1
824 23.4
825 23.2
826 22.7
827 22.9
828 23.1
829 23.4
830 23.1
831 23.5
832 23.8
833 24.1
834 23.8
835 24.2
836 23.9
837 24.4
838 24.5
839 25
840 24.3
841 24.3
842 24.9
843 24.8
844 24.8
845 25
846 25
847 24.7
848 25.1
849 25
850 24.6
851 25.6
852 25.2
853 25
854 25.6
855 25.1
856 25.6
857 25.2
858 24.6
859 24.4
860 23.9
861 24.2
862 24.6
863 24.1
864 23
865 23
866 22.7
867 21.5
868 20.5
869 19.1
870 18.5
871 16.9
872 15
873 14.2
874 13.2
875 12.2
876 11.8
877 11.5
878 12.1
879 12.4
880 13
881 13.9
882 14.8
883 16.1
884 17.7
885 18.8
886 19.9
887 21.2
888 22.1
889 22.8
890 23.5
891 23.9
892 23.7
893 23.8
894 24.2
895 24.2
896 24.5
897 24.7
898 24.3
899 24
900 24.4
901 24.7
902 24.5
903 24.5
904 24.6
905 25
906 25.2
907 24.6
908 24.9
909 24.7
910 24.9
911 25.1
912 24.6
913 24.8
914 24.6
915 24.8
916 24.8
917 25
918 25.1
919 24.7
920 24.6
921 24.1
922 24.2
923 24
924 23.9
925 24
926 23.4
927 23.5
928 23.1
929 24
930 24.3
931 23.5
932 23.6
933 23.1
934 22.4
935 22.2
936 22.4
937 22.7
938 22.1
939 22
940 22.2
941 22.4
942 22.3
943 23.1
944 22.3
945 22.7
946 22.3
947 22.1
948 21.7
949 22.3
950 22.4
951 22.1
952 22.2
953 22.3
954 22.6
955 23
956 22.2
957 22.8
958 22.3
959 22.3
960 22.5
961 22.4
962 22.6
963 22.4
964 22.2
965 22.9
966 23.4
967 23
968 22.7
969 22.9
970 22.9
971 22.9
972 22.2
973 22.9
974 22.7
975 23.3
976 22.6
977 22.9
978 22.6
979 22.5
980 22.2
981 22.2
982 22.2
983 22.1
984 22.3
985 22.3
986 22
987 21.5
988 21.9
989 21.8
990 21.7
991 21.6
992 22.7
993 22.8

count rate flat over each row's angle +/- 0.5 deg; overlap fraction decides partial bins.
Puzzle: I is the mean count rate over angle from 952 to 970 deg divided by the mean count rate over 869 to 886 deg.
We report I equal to 1.53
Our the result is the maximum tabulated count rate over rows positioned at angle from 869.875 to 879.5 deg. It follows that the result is 18.5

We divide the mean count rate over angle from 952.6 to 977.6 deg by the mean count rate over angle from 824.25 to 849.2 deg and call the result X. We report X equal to 0.9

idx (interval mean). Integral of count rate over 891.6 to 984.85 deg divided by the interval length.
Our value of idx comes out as 23.3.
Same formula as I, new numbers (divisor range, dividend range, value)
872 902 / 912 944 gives 1.22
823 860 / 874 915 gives 0.87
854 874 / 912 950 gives 1.07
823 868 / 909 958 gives 0.97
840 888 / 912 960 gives 1.11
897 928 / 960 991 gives 0.92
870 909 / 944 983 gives 1.12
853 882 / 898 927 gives 1.27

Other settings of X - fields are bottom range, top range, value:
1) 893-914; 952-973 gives 0.92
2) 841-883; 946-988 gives 1.08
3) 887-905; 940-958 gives 0.93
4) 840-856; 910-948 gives 0.94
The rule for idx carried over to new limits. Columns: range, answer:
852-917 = 21.6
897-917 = 24.7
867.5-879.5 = 14.8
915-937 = 23.8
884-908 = 23.5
